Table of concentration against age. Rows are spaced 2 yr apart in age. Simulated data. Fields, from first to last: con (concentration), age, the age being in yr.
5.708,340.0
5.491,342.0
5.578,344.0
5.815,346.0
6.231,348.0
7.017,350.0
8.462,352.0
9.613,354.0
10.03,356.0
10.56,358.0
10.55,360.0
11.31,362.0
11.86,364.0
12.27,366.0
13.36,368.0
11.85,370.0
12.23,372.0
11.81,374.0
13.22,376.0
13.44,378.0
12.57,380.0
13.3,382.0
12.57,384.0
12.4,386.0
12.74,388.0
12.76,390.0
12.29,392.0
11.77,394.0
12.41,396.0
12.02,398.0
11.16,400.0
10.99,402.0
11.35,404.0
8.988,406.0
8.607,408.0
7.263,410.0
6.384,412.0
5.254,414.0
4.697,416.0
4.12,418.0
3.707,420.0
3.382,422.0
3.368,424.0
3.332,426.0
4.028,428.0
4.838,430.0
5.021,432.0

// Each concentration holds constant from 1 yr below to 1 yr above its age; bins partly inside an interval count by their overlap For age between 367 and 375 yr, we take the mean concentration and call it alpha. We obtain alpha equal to 12.3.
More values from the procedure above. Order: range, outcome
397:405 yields 11.4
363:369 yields 12.5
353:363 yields 10.4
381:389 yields 12.8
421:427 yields 3.36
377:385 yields 13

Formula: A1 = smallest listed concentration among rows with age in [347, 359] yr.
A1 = 6.231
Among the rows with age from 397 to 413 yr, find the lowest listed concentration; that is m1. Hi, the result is 6.384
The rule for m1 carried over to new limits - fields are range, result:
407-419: 4.12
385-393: 12.29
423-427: 3.332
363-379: 11.81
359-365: 10.55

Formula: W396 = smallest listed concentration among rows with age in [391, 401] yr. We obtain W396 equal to 11.16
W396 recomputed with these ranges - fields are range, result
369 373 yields 11.85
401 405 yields 10.99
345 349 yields 5.815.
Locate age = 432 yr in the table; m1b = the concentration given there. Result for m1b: 5.021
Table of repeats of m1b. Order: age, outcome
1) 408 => 8.607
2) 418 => 4.12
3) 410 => 7.263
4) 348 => 6.231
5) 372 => 12.23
